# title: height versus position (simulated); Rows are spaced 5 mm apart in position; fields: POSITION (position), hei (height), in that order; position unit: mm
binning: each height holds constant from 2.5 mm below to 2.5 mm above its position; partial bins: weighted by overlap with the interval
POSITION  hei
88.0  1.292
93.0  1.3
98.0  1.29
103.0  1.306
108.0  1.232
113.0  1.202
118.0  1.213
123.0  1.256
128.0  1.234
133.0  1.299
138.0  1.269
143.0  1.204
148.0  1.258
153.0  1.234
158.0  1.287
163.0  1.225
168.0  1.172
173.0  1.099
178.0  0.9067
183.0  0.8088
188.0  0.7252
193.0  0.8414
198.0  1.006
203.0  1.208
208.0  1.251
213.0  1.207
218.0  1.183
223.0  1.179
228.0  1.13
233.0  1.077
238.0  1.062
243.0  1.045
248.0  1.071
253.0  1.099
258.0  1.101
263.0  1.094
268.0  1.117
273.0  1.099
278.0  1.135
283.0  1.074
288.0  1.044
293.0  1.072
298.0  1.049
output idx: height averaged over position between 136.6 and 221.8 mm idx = 1.11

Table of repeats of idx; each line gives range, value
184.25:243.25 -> 1.07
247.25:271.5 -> 1.1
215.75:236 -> 1.14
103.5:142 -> 1.25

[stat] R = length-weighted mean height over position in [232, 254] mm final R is 1.07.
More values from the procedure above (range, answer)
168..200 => 0.918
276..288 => 1.09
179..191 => 0.788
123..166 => 1.25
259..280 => 1.11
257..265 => 1.1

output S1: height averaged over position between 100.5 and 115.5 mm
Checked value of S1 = 1.25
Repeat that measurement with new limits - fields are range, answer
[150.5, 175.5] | 1.2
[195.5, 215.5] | 1.17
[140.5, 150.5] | 1.23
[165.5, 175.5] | 1.14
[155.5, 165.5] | 1.26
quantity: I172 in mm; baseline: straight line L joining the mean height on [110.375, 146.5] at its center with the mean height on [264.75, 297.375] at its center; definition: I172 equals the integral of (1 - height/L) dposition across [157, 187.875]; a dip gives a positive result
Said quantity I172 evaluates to 3.9 mm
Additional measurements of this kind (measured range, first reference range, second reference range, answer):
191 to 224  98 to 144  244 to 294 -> 0.81 mm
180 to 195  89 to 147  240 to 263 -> 4.77 mm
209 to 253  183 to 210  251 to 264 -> -3.19 mm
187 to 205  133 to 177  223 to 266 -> 3.10 mm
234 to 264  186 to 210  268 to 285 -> -0.19 mm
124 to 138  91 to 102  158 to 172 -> -0.18 mm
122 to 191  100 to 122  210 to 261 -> 3.52 mm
